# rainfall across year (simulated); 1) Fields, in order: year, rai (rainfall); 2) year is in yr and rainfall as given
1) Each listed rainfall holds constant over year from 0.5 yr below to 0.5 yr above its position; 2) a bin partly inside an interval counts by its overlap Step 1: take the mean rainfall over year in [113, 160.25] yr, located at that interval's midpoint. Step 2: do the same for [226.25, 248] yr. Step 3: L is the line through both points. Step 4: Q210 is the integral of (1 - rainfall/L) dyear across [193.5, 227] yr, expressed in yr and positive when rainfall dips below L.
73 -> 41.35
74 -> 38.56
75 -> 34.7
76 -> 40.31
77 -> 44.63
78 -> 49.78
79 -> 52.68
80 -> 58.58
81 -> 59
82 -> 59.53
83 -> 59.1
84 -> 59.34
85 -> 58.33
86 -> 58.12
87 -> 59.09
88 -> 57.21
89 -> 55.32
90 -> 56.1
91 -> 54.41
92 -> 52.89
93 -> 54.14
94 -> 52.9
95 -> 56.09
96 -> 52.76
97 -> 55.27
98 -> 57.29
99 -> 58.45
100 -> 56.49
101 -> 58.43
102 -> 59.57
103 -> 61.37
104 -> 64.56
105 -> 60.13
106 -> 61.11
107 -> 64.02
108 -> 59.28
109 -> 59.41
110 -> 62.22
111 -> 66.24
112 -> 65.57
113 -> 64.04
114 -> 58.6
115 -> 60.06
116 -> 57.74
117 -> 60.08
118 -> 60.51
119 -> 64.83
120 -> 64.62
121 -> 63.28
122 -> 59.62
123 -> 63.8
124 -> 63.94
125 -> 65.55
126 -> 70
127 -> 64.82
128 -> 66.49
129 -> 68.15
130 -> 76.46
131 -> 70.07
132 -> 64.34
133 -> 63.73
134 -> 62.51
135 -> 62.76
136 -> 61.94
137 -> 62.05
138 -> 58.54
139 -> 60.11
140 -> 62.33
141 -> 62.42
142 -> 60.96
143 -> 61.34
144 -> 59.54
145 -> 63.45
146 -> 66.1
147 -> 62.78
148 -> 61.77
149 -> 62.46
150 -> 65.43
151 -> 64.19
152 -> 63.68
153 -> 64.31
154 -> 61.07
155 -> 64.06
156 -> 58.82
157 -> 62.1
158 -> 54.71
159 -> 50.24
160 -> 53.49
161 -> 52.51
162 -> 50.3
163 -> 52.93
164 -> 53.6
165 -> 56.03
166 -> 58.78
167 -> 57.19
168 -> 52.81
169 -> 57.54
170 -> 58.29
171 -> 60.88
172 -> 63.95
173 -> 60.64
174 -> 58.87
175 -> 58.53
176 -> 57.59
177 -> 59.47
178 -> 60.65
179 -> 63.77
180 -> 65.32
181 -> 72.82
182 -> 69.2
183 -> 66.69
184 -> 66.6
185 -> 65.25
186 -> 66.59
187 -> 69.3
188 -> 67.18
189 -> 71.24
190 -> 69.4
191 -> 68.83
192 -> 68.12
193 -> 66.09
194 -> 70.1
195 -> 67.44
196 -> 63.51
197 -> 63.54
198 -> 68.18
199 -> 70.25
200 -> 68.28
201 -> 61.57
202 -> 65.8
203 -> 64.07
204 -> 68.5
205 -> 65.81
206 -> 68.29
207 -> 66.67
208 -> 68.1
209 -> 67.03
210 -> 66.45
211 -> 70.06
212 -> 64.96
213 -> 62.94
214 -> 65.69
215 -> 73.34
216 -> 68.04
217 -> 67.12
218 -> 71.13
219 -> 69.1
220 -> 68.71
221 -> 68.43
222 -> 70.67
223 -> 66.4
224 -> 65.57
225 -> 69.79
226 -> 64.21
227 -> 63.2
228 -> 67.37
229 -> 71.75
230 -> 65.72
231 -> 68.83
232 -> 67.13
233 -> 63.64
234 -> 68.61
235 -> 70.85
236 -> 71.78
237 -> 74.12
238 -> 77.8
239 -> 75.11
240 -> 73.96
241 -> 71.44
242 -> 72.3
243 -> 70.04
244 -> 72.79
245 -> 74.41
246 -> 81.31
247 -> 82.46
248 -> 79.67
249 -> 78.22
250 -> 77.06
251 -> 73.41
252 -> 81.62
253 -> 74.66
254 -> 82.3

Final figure 1.0 yr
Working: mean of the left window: 62.6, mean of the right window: 71.7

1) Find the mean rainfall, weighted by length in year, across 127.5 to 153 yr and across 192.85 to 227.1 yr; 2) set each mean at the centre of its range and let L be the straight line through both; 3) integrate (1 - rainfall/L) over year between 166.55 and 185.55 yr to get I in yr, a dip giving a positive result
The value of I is 1.04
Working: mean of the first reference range 63.8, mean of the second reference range 67.2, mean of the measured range 61.9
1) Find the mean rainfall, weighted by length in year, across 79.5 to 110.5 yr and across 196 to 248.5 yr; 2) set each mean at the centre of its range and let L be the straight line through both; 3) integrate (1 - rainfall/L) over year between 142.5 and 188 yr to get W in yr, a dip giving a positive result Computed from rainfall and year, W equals 2.4 yr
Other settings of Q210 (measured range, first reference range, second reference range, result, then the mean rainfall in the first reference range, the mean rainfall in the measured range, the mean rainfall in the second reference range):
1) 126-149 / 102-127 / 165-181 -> -0.88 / 62.5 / 63.9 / 59.9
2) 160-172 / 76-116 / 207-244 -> 1.51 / 57.8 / 55.8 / 68.9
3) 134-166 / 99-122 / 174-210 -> 1.89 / 61.4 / 59.9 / 66.2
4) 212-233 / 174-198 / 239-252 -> 1.27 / 65.9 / 67.6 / 75.8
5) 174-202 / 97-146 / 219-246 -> 0.42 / 62.5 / 66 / 70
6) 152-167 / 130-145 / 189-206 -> 1.74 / 62.8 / 56.9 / 67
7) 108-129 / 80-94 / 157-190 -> -1.72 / 57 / 63.1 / 60.6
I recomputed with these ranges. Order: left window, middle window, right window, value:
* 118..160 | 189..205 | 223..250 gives 0.26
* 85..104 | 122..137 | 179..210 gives -1.32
